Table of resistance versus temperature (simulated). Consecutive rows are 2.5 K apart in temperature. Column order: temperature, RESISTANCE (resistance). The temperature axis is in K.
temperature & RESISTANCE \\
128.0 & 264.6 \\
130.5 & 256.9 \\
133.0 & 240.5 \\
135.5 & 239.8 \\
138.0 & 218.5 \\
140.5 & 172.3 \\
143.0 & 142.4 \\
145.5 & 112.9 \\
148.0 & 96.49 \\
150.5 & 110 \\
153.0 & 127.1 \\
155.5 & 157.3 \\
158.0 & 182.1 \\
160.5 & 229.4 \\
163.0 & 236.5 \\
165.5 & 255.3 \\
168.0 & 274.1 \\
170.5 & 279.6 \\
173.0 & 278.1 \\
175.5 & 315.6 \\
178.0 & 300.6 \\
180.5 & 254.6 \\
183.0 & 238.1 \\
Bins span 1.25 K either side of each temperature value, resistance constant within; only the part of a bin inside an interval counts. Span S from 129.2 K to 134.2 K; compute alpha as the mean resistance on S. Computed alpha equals 249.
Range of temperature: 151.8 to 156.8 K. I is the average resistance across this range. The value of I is 143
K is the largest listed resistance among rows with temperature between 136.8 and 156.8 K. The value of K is 218.5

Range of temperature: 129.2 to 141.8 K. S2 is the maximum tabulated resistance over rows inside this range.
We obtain 256.9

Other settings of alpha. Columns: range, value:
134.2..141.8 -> 210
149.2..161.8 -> 161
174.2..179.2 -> 308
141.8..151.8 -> 115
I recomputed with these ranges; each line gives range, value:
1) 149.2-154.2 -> 118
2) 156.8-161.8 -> 206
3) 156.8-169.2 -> 236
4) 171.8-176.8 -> 297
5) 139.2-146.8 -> 143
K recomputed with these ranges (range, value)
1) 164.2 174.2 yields 279.6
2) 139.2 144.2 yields 172.3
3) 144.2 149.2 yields 112.9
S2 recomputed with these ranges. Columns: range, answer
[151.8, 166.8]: 255.3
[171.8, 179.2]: 315.6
